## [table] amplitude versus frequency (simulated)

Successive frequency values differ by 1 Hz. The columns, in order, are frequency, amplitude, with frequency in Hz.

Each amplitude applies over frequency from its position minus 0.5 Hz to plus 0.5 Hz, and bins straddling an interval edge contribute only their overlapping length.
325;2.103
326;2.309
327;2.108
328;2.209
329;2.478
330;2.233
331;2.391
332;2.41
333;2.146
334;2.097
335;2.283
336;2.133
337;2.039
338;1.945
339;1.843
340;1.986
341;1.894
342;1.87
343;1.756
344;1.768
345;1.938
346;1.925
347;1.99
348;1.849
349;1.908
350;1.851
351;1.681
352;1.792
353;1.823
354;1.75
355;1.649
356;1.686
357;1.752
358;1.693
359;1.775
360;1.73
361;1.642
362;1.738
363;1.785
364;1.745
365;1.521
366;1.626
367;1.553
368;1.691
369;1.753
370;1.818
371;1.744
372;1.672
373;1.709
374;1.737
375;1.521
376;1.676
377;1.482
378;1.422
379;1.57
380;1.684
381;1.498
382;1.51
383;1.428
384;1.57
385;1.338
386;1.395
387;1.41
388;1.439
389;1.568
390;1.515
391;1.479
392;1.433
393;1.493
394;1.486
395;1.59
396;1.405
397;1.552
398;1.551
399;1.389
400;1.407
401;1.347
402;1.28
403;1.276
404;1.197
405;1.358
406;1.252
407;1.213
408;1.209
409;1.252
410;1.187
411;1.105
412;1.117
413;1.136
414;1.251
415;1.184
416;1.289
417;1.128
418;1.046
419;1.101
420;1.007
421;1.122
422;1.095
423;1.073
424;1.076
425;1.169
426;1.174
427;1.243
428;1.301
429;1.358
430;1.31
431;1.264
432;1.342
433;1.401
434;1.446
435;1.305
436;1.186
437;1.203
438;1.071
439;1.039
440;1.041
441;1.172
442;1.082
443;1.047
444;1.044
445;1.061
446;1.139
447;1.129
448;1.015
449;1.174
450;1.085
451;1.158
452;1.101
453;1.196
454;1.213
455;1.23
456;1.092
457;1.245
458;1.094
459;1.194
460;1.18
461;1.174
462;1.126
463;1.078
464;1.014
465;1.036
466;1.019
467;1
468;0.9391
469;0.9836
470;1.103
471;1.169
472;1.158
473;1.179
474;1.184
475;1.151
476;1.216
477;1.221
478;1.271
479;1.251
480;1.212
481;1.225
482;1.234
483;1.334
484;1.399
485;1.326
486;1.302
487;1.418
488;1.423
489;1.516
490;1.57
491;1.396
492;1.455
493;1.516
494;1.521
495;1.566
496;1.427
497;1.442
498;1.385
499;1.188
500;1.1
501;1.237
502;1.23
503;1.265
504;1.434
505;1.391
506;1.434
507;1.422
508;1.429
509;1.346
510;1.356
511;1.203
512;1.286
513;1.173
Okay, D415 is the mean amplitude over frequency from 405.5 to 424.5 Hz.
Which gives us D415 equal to 1.15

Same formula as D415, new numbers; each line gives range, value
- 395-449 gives 1.21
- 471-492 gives 1.3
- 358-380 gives 1.66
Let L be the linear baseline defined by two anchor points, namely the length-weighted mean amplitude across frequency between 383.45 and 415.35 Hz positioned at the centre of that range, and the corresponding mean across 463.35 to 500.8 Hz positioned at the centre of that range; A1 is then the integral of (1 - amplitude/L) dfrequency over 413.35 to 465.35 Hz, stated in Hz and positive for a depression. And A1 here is 6.0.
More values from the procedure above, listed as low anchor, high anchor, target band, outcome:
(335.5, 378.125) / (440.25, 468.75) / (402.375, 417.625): 2.1 Hz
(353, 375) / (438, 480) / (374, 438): 5.1 Hz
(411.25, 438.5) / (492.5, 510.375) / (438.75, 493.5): 4.5 Hz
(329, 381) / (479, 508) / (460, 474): 3.6 Hz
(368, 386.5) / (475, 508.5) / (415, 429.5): 3.3 Hz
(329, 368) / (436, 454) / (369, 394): 1.0 Hz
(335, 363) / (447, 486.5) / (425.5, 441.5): 1.3 Hz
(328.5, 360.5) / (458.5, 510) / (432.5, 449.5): 3.8 Hz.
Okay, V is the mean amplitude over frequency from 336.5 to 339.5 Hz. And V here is 1.94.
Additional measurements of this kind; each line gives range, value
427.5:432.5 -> 1.31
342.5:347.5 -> 1.88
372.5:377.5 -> 1.62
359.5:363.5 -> 1.72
